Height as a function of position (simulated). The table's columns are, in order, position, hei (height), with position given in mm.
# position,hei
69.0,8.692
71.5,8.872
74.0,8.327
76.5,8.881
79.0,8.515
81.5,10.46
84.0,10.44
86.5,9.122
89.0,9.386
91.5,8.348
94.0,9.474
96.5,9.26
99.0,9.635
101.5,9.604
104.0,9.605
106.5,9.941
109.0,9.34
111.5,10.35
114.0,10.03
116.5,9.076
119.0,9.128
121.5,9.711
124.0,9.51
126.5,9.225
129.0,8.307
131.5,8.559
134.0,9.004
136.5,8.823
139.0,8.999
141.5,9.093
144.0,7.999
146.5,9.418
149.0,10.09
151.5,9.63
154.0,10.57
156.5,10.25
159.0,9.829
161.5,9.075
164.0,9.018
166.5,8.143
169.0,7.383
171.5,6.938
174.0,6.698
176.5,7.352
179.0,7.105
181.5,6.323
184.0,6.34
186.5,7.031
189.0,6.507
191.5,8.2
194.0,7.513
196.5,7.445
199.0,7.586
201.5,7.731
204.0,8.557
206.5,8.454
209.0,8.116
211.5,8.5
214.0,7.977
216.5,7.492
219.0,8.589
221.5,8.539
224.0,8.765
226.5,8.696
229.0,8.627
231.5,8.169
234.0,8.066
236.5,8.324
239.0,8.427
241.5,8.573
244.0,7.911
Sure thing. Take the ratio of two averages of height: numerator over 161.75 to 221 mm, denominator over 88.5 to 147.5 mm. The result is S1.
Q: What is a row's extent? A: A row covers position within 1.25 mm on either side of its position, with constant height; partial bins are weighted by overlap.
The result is 0.8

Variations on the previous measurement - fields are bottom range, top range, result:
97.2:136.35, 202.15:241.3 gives 0.89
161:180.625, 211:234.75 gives 1.09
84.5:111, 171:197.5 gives 0.75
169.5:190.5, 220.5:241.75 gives 1.24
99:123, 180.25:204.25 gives 0.75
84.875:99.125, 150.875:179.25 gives 0.93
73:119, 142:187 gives 0.88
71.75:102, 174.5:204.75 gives 0.78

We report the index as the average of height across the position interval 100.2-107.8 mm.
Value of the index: 9.71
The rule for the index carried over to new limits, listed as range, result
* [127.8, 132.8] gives 8.44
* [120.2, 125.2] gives 9.61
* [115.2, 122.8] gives 9.31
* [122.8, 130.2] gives 9.02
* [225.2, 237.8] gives 8.38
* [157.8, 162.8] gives 9.44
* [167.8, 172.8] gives 7.15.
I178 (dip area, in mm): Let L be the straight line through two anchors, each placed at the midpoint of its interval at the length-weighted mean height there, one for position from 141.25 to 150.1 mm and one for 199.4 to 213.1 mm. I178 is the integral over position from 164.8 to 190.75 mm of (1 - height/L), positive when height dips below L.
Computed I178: 4.8 mm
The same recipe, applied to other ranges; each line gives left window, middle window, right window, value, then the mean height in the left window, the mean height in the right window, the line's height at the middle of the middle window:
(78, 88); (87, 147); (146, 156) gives 3.6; 9.66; 9.99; 9.82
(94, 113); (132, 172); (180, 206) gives -3.0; 9.67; 7.35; 8.41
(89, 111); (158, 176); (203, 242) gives 1.5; 9.43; 8.36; 8.85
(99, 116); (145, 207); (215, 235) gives 5.8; 9.77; 8.37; 8.95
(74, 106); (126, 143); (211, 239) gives 0.4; 9.37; 8.34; 9.03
